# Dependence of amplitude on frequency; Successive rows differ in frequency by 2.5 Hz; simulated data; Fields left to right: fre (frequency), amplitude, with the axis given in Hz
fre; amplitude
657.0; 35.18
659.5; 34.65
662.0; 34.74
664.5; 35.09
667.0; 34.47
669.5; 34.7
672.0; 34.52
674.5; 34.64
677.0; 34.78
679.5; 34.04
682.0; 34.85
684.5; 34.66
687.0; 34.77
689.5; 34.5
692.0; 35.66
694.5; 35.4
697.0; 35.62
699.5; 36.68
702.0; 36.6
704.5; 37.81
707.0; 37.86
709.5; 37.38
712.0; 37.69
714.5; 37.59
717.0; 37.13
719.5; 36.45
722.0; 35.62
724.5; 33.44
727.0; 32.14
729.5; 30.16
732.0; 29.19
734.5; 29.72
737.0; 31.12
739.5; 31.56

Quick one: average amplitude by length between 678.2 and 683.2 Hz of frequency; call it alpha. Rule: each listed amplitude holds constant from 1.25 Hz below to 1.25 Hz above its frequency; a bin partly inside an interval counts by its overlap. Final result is 34.4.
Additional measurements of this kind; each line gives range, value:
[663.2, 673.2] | 34.7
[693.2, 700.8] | 35.9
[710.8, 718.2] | 37.5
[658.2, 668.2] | 34.7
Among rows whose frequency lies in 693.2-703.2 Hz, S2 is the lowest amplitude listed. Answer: 35.4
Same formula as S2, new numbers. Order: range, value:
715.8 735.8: 29.19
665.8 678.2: 34.47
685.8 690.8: 34.5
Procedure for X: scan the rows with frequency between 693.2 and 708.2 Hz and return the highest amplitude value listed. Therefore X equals 37.86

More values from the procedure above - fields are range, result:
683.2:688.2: 34.77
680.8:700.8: 36.68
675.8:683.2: 34.85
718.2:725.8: 36.45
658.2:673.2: 35.09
